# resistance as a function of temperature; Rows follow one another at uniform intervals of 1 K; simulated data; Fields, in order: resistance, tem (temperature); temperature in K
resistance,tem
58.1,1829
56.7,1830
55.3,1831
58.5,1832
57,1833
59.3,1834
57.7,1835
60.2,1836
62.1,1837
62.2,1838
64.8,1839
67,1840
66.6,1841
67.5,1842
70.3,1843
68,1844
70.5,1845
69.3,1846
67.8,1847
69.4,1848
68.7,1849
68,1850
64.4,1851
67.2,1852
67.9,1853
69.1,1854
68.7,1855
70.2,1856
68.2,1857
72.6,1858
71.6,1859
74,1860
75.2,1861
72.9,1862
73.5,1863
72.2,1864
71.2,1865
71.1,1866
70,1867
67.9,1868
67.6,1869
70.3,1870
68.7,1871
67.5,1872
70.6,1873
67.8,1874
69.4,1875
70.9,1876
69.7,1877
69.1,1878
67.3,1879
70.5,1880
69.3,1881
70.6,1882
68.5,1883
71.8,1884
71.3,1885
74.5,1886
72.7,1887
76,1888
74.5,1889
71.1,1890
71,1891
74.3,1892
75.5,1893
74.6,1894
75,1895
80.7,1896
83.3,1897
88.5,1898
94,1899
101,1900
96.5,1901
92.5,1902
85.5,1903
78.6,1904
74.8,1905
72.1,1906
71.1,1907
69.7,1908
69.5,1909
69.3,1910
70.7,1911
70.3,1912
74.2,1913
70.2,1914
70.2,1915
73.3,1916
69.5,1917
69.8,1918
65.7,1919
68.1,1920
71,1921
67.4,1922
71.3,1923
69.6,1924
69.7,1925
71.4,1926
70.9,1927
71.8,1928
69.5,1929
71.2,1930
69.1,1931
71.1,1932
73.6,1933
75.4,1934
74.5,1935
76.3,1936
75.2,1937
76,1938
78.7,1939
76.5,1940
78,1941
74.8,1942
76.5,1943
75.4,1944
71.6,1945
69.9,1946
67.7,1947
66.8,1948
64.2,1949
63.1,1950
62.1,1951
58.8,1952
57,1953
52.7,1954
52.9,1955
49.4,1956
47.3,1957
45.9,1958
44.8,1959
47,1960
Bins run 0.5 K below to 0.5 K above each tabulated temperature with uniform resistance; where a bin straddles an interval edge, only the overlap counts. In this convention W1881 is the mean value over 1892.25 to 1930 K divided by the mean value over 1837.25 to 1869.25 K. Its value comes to 1.09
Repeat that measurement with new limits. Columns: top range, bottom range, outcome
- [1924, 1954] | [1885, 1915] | 0.91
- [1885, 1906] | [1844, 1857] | 1.17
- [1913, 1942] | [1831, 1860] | 1.09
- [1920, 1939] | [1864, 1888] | 1.03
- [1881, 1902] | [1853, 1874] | 1.11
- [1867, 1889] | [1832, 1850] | 1.08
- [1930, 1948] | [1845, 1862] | 1.06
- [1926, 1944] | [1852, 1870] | 1.05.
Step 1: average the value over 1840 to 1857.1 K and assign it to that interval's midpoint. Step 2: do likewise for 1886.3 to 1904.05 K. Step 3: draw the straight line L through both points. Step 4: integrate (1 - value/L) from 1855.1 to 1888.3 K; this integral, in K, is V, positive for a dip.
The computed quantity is 1.8 K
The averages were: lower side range 68.3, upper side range 81.4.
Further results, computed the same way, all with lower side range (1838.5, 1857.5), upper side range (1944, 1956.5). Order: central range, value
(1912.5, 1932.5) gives -2.1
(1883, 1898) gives -2.2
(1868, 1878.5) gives -0.4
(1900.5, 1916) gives -2.7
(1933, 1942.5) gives -2.0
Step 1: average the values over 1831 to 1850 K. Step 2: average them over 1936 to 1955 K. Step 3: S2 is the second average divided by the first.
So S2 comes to 1.1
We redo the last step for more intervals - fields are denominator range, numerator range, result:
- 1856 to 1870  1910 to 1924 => 0.98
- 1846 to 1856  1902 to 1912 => 1.09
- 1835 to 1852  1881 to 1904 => 1.19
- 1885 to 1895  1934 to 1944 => 1.03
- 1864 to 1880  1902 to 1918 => 1.05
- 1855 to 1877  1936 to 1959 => 0.92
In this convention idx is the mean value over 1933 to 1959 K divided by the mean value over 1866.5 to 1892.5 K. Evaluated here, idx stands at 0.94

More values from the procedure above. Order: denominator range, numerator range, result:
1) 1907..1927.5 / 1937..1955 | 0.98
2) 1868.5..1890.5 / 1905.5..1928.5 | 1.00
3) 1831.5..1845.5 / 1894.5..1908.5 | 1.30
